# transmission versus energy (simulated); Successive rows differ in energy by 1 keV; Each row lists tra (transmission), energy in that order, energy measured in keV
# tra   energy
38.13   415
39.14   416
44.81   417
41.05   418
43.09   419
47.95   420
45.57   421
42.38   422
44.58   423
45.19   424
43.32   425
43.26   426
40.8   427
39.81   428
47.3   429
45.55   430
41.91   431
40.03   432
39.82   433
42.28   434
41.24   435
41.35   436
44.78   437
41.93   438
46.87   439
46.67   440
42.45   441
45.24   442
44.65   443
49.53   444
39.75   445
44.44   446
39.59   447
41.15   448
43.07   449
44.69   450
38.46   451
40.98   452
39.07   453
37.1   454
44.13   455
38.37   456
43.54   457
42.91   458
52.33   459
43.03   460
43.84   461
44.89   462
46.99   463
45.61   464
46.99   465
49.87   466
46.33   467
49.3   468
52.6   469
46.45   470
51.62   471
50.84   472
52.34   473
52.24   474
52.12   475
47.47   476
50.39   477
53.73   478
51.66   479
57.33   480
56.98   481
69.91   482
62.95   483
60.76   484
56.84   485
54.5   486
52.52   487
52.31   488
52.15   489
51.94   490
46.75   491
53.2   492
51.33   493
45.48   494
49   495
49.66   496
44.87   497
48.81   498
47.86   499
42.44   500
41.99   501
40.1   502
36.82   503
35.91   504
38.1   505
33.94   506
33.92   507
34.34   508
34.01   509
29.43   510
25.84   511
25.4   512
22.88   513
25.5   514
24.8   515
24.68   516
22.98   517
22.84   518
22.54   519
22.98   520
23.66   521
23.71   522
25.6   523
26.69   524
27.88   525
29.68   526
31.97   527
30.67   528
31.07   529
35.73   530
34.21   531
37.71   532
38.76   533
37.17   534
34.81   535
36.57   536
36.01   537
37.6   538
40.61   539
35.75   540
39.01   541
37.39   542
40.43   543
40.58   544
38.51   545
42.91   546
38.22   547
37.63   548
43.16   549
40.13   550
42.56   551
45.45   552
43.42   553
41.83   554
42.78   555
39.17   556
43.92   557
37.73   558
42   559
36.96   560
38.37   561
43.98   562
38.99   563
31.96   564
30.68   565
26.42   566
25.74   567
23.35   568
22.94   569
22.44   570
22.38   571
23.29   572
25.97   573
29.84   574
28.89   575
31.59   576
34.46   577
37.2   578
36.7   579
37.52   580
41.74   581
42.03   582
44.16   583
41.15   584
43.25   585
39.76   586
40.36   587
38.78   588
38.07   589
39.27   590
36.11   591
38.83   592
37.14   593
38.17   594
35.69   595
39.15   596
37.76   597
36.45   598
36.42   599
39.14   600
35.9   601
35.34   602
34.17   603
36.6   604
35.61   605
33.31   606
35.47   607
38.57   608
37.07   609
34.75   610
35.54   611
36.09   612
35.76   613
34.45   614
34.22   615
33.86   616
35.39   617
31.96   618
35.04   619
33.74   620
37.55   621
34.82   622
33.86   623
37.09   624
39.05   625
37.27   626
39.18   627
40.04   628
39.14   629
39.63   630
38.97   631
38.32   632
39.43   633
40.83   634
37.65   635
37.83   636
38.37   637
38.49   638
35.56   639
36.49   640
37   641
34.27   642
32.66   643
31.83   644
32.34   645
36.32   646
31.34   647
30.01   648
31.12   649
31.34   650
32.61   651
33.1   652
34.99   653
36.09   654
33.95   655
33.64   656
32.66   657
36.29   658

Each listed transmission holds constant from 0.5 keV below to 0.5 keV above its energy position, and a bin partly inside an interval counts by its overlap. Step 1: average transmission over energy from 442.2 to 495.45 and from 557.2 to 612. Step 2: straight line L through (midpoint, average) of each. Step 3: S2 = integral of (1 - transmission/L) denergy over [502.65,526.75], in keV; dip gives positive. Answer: 8.52 keV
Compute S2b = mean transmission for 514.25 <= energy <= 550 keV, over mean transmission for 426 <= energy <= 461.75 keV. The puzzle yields 0.77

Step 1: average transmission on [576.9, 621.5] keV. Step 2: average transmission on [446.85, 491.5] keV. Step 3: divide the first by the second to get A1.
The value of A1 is 0.8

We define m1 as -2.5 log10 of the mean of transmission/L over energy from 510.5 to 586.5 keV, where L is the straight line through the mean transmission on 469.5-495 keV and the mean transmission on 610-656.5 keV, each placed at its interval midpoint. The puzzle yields 0.31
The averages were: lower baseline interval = 53.3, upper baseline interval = 35.6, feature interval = 33.9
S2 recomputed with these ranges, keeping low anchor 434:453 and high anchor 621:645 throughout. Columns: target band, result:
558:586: 3.9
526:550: 1.8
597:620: 1.5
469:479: -2.1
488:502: -2.2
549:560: -0.6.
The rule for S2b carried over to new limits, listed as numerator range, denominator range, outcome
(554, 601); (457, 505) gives 0.72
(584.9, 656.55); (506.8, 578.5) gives 1.10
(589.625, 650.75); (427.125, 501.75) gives 0.76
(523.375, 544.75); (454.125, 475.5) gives 0.75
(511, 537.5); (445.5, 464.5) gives 0.68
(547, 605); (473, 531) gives 0.90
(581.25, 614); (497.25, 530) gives 1.21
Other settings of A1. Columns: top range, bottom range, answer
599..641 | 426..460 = 0.86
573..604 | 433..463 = 0.87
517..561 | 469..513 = 0.76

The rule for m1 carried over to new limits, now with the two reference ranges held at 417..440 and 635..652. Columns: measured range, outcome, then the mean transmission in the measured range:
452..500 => -0.20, 49.6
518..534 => 0.31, 29.6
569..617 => 0.02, 35.6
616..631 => -0.05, 36.7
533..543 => 0.04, 37.5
